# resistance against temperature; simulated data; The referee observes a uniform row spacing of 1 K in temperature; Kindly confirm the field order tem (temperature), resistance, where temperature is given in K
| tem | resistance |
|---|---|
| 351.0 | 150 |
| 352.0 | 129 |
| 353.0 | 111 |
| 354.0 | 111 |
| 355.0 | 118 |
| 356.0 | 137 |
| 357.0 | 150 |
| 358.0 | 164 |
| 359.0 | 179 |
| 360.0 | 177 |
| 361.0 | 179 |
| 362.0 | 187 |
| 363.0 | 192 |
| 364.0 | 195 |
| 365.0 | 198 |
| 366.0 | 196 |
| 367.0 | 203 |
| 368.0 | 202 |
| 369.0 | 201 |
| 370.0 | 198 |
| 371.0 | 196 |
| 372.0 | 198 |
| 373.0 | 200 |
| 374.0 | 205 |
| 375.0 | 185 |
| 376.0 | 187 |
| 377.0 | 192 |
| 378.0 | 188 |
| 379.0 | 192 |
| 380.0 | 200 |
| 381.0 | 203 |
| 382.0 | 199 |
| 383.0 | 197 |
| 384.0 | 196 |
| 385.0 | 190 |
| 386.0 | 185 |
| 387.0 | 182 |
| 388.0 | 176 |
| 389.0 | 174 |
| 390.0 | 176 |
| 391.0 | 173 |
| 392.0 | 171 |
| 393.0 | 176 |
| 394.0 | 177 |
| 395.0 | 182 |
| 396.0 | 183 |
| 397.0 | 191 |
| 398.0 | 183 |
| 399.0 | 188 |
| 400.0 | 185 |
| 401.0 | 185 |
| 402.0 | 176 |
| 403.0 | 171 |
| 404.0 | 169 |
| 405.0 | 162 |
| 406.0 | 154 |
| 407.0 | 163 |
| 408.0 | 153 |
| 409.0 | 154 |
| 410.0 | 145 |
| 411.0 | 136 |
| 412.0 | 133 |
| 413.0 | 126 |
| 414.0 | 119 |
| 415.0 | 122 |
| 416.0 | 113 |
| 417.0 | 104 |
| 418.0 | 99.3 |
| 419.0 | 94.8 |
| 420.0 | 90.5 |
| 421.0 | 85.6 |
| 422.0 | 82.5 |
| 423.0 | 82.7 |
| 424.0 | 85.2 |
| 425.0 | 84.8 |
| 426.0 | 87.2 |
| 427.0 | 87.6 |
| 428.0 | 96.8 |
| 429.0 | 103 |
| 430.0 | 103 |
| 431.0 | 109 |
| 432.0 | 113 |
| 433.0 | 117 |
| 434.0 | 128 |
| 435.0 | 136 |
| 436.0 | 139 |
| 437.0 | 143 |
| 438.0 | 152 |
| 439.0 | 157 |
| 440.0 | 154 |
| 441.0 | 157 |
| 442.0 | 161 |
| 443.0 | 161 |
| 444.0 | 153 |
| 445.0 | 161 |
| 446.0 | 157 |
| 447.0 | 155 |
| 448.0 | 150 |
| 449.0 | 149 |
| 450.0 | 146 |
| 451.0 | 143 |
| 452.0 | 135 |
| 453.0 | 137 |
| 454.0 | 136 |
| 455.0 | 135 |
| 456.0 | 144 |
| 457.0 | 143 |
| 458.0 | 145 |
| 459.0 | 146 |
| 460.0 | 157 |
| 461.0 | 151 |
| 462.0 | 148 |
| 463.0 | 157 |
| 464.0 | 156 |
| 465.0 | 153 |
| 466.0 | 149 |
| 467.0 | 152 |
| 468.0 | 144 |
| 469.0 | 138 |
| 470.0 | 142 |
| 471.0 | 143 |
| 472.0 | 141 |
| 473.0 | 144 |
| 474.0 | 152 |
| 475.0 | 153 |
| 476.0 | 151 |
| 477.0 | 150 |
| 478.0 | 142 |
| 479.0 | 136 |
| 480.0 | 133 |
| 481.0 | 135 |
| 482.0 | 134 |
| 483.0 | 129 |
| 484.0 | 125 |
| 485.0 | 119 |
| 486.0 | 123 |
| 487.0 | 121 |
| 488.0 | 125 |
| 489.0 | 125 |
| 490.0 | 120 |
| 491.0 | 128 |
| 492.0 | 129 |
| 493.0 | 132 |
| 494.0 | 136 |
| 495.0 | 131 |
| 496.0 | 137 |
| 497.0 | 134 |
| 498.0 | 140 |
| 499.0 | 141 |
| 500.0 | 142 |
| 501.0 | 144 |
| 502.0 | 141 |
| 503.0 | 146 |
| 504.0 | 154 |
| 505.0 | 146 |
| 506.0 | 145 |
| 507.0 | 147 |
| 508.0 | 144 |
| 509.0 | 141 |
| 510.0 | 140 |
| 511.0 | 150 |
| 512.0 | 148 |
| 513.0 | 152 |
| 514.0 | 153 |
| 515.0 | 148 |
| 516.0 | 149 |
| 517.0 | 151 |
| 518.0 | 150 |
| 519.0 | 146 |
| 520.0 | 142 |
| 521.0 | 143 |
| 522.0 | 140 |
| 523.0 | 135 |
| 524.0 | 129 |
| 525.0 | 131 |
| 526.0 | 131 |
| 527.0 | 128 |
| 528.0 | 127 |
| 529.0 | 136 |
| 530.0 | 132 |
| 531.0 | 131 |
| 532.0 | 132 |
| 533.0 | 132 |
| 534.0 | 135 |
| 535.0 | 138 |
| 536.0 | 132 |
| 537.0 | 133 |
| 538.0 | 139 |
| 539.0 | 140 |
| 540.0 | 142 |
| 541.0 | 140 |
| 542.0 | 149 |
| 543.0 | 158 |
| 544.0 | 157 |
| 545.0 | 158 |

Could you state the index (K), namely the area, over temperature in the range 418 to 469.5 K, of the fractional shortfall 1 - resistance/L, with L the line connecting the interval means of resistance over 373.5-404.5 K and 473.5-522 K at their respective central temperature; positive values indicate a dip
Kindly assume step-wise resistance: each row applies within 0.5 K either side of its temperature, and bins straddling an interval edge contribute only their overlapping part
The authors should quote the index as 9.27 K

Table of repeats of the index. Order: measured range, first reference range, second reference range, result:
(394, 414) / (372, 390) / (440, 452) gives 1.5 K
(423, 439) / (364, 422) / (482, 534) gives 4.6 K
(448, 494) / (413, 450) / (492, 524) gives -2.5 K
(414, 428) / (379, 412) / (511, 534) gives 6.1 K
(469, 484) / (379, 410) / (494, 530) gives 1.2 K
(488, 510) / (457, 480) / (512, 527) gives 1.0 K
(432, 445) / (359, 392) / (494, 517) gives 1.7 K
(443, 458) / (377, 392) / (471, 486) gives 0.7 K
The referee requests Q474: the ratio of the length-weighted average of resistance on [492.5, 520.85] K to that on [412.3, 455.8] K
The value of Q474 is 1.15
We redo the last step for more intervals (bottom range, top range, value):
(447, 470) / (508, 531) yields 0.96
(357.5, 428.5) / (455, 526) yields 0.87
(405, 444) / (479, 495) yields 1.04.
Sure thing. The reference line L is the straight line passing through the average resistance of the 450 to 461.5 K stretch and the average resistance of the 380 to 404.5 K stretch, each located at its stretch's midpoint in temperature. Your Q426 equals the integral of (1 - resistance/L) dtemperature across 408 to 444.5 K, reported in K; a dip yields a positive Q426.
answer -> 9.20 K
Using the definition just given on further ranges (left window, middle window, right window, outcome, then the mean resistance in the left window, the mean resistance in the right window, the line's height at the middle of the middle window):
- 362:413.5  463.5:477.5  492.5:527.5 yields 0.63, 181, 142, 155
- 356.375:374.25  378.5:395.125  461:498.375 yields -0.50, 189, 138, 180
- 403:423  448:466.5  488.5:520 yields -1.70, 127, 142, 134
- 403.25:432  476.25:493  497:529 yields 0.57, 116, 142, 135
